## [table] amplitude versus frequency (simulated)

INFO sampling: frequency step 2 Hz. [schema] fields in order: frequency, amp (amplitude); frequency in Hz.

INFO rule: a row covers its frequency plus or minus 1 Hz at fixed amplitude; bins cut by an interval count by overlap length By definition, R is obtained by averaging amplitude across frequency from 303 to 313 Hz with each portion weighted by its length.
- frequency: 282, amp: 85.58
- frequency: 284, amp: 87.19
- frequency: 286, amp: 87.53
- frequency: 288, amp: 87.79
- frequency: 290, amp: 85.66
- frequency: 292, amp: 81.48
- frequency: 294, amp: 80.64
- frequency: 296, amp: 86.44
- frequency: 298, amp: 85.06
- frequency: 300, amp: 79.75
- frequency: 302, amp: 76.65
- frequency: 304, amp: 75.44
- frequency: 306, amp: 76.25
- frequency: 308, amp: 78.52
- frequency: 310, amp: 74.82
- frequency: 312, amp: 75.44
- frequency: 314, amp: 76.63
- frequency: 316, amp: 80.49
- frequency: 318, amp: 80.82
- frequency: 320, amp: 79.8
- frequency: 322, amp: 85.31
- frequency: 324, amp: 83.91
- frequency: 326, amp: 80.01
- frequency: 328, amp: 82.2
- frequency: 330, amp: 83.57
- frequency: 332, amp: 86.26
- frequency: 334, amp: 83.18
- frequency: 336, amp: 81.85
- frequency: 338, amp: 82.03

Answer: 76.1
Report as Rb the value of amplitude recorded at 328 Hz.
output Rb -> 82.2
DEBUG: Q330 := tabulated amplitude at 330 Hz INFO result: 83.57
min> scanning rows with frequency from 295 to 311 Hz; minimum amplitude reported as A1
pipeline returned 74.82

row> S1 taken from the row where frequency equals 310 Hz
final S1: 74.82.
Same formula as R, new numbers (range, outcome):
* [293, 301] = 83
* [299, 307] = 77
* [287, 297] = 84.4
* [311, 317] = 77.5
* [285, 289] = 87.7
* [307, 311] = 76.7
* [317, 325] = 82.5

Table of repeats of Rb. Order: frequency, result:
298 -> 85.06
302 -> 76.65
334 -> 83.18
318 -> 80.82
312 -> 75.44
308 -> 78.52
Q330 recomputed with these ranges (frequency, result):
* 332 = 86.26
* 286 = 87.53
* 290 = 85.66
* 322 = 85.31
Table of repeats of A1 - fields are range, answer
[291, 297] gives 80.64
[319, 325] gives 79.8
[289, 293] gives 81.48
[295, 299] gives 85.06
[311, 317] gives 75.44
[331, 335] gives 83.18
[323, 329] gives 80.01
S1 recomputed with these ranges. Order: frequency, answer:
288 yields 87.79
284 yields 87.19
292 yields 81.48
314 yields 76.63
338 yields 82.03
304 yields 75.44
